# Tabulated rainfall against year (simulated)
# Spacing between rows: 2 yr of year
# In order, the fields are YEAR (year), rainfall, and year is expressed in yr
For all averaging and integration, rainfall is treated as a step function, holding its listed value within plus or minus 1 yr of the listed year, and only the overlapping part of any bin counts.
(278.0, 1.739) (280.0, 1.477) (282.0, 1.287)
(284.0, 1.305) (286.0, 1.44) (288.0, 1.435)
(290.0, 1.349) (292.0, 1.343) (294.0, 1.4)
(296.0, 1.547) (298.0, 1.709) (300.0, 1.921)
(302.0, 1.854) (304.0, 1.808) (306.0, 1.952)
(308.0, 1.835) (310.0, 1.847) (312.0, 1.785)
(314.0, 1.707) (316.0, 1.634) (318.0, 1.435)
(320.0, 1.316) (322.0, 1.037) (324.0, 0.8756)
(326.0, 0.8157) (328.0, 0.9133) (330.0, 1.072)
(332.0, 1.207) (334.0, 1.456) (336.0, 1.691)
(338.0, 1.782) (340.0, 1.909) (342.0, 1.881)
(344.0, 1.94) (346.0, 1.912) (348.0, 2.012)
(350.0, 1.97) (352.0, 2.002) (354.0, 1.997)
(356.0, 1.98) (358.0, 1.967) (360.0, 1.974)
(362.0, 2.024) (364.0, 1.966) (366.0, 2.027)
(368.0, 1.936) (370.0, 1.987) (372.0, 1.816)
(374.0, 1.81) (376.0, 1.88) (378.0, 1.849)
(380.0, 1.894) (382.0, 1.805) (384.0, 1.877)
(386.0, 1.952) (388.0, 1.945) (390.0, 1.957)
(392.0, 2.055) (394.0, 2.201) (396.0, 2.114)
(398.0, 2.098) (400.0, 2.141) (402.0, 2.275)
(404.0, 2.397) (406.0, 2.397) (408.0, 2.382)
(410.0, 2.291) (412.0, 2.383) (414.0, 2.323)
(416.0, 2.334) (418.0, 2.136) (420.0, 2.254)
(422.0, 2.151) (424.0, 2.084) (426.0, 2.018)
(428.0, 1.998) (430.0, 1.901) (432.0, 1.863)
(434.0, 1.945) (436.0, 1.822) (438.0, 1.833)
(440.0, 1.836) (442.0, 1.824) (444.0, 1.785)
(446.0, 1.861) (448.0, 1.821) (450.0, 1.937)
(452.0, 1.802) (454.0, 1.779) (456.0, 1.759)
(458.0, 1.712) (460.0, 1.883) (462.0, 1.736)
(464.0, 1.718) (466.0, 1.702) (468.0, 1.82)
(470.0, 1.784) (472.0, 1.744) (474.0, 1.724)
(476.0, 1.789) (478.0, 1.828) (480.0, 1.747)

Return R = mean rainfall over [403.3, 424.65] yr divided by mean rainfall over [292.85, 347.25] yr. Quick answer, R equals 1.5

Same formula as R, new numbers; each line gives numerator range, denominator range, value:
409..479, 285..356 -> 1.20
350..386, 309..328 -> 1.42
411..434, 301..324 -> 1.31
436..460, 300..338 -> 1.23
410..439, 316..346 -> 1.48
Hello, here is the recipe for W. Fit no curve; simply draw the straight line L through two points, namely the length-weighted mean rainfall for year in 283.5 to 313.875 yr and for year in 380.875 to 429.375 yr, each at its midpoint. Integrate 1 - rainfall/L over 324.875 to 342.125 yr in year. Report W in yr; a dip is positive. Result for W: 4.1 yr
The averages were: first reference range 1.64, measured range 1.39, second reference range 2.15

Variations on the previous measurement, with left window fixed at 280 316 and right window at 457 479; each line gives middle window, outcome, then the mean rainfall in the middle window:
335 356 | -3.2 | 1.91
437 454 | -0.8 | 1.83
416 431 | -3.2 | 2.09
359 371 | -2.2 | 1.99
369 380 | -1.2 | 1.87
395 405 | -2.9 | 2.2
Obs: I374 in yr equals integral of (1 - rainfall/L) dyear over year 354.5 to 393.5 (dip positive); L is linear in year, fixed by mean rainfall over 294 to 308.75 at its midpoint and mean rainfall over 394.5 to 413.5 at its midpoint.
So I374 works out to 3.5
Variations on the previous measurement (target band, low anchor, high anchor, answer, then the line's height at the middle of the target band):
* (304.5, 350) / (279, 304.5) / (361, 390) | 3.5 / 1.69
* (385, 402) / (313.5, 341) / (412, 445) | -2.7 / 1.78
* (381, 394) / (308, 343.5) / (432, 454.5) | -2.3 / 1.66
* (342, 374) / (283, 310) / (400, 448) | -2.0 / 1.84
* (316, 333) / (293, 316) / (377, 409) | 6.6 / 1.83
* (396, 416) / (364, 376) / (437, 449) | -4.5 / 1.87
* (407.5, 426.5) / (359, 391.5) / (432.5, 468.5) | -3.9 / 1.86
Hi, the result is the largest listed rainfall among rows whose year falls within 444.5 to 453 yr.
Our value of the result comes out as 1.937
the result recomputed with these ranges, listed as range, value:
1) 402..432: 2.397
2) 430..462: 1.945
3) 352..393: 2.055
